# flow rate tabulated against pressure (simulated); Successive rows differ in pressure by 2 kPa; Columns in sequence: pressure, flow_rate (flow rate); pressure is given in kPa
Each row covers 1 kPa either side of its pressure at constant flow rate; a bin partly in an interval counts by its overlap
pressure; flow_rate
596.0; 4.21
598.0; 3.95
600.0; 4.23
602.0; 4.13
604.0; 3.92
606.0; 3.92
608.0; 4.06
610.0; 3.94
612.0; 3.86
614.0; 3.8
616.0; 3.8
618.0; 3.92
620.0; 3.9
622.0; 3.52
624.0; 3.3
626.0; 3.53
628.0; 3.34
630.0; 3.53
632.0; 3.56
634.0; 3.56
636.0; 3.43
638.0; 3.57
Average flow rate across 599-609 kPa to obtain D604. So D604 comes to 4.05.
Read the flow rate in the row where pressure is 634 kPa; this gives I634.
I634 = 3.56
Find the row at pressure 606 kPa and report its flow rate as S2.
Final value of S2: 3.92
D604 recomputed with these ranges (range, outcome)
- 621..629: 3.42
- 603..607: 3.92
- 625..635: 3.5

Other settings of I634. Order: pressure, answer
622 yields 3.52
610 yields 3.94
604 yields 3.92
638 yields 3.57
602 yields 4.13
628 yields 3.34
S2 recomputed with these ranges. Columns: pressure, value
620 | 3.9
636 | 3.43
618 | 3.92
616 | 3.8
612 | 3.86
